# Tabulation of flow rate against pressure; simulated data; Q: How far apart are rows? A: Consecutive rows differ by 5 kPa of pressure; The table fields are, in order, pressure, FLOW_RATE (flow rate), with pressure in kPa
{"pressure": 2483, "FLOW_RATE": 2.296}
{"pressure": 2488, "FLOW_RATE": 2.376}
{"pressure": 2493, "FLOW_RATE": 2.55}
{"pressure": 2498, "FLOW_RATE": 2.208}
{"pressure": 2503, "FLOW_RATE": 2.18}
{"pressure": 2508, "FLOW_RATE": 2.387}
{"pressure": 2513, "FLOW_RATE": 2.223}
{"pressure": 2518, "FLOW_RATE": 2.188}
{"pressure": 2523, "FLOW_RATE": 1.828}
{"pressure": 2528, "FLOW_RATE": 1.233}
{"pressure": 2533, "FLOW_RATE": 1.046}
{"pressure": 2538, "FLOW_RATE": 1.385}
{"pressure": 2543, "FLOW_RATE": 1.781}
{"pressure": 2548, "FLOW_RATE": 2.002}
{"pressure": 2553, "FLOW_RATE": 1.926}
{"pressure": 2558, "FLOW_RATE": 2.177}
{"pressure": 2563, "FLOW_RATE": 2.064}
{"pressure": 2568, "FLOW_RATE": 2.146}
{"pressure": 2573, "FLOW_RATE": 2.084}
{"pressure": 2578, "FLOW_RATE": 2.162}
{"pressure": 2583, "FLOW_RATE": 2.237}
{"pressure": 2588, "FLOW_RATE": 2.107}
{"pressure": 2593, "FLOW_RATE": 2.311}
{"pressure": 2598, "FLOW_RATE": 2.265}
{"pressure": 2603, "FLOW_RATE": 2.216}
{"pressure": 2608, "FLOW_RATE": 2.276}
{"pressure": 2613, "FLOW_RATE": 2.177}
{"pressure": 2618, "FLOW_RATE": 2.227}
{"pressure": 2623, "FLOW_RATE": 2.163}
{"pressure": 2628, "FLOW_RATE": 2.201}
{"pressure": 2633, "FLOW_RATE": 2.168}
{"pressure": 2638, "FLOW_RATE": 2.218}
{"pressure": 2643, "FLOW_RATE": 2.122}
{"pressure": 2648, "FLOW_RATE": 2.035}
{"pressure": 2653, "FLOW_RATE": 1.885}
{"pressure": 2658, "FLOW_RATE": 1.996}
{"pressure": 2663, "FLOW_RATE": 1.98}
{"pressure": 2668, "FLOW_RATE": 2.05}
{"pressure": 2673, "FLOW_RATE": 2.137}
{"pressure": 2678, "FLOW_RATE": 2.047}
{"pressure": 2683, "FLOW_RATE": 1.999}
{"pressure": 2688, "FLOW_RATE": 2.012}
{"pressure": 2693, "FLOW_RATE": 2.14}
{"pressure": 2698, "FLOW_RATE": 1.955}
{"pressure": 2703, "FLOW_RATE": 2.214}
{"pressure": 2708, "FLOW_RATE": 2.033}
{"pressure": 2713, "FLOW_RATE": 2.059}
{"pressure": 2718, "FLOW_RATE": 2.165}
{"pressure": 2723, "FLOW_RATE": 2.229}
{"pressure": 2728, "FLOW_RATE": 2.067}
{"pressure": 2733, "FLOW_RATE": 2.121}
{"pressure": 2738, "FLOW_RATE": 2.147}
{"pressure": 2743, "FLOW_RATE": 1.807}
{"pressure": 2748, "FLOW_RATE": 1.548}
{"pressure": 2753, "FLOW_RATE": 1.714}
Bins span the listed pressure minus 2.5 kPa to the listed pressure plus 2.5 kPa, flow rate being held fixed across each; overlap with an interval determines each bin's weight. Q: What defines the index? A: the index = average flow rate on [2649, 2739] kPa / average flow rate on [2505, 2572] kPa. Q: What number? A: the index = 1.1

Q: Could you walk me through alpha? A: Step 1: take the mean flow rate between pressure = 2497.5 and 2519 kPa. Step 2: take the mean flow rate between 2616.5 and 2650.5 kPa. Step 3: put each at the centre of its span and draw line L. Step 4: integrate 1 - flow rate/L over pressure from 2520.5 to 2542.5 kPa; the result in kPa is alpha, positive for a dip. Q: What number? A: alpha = 8.1 kPa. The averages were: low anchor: 2.24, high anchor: 2.16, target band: 1.41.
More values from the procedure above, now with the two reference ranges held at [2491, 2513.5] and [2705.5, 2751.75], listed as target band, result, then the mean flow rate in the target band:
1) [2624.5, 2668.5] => 0.9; 2.08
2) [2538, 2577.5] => 4.3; 1.99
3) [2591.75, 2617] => -0.8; 2.24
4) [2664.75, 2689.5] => 0.4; 2.05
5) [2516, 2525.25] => 1.2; 2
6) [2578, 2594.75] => 0.0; 2.21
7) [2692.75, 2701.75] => 0.0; 2.05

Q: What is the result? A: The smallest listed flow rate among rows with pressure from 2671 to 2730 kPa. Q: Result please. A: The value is 1.955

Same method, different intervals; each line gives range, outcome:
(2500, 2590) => 1.046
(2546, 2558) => 1.926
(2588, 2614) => 2.107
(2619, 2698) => 1.885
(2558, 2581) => 2.064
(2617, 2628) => 2.163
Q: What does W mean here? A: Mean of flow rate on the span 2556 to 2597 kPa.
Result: 2.16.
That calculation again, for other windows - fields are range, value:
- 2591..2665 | 2.15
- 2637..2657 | 2.05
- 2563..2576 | 2.11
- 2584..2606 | 2.23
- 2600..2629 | 2.21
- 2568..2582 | 2.14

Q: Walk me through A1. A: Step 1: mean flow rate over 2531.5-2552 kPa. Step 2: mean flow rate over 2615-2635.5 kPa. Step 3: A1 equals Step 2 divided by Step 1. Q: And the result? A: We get 1.4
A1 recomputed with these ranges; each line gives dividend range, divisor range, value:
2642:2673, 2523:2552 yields 1.31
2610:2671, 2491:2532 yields 1.02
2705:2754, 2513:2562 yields 1.13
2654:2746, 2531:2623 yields 1.01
